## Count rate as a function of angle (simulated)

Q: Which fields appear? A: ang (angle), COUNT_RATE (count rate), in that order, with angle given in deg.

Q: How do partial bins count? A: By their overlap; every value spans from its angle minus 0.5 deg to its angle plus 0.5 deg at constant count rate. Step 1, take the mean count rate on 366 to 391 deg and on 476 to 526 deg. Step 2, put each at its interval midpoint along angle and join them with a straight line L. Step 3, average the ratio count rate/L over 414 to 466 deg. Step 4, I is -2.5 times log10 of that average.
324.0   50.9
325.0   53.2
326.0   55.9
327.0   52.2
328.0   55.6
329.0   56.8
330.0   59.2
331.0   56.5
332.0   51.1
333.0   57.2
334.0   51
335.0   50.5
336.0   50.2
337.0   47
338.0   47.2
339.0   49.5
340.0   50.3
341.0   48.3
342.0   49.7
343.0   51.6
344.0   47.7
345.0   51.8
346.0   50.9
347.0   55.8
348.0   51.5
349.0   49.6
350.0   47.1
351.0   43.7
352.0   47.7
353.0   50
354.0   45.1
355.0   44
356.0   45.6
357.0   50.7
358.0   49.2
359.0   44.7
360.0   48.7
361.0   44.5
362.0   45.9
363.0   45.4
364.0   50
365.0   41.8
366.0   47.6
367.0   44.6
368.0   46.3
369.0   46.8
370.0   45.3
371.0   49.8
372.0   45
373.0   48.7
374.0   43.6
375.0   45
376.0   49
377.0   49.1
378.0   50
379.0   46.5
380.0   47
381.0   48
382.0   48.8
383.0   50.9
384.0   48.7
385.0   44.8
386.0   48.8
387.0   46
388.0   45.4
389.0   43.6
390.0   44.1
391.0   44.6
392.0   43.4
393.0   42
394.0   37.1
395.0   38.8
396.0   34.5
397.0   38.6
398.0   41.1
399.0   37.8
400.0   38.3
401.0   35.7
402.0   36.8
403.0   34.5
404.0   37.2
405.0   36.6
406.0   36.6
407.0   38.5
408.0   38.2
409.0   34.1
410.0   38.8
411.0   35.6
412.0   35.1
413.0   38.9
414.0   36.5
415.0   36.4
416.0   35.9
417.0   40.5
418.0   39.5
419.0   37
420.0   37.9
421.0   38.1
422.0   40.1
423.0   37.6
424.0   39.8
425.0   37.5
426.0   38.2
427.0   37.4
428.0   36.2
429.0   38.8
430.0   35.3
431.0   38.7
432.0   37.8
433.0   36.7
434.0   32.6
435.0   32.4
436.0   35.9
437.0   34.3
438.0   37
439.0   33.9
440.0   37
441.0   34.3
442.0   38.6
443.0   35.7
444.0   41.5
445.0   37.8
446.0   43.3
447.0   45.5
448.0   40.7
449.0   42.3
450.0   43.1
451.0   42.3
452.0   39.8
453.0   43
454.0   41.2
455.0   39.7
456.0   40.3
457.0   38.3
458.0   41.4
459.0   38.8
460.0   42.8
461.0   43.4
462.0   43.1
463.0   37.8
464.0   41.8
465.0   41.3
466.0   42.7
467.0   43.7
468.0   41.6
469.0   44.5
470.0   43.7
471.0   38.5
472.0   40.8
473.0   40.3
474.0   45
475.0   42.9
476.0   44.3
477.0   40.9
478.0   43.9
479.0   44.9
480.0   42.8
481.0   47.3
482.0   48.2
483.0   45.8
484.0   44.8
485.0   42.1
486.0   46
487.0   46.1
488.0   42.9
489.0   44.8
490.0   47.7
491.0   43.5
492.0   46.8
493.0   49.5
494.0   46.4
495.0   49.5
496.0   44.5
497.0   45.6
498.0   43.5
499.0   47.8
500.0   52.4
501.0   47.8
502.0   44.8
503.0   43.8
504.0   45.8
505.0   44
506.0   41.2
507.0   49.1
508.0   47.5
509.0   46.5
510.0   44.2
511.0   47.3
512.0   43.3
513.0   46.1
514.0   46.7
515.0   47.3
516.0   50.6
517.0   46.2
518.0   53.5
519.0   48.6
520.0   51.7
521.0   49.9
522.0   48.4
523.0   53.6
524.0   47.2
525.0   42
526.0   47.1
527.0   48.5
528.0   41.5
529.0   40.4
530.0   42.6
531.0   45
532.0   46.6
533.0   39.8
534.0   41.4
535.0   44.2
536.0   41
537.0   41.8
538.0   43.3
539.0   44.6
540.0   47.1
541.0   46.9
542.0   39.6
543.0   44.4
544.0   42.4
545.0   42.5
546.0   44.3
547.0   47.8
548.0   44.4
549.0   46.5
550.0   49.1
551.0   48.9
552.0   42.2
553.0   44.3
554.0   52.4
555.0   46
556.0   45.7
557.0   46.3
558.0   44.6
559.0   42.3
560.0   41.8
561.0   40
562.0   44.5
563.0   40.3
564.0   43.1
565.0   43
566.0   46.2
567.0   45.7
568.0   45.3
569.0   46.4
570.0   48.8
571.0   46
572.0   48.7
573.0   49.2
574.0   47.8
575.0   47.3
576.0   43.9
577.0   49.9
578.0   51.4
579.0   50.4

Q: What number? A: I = 0.20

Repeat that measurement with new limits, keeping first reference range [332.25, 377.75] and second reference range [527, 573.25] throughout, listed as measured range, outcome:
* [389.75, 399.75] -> 0.18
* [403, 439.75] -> 0.26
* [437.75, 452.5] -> 0.17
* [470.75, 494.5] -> 0.03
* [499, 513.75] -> -0.02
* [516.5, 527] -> -0.09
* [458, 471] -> 0.10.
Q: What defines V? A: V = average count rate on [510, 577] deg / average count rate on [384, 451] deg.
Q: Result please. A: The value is 1.18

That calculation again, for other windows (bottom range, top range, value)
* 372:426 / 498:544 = 1.11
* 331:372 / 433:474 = 0.82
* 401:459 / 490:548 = 1.20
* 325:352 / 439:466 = 0.79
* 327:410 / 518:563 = 0.98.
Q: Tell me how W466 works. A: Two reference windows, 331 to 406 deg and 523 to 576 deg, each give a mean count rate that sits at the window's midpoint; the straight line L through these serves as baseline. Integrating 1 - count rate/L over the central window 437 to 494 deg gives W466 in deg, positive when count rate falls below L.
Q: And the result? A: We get 4.1 deg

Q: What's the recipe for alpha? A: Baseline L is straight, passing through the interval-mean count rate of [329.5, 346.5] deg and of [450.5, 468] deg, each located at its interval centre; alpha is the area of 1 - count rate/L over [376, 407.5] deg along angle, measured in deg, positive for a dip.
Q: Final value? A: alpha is 2.9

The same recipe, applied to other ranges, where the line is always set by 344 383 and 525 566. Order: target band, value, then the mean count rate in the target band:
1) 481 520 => -1.24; 46.5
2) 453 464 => 1.19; 40.8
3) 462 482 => 1.24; 42.7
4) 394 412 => 3.74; 37.1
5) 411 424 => 2.45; 37.8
